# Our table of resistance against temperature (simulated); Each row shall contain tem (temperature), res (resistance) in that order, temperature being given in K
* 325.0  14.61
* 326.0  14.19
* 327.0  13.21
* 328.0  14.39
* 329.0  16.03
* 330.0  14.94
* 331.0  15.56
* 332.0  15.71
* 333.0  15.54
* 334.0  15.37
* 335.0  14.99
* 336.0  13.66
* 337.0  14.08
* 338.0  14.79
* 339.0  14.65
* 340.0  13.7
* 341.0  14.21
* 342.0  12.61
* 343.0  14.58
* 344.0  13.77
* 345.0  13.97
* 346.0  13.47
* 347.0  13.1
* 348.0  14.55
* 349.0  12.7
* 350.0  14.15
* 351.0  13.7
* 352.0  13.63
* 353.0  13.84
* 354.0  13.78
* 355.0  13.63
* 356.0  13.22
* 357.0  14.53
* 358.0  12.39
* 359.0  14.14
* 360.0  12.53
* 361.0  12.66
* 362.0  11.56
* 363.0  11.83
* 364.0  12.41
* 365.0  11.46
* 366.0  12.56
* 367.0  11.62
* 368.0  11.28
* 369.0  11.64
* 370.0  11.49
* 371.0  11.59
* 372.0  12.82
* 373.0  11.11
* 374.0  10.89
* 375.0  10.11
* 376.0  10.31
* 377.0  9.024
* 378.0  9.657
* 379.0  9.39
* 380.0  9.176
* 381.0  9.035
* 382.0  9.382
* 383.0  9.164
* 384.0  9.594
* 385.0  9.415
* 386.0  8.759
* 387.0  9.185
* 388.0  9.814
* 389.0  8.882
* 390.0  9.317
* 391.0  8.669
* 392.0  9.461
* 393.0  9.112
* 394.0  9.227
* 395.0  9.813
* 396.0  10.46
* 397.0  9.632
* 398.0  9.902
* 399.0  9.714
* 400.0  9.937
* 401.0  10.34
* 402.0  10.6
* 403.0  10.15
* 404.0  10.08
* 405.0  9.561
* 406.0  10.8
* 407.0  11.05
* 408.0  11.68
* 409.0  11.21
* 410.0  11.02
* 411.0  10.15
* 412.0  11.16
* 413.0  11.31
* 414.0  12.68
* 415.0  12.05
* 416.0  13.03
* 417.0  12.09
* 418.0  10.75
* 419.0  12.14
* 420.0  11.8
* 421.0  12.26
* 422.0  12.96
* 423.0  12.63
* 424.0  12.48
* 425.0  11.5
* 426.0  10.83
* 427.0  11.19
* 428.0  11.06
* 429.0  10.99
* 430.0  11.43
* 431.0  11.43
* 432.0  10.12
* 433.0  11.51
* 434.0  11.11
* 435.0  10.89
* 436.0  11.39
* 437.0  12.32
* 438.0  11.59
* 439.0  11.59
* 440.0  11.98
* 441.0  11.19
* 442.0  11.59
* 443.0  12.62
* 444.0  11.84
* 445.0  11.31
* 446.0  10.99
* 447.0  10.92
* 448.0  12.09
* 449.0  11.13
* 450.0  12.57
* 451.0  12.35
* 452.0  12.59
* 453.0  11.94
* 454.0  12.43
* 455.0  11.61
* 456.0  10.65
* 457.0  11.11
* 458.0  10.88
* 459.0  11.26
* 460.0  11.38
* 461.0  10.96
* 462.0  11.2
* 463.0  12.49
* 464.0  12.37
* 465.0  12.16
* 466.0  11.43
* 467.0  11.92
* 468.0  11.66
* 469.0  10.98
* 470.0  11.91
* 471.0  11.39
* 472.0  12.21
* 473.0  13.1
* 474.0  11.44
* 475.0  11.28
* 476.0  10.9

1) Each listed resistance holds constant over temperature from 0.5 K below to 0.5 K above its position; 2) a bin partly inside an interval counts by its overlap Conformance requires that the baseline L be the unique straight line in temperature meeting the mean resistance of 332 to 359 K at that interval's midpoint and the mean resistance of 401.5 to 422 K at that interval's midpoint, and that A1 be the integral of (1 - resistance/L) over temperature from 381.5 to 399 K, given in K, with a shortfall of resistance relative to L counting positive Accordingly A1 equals 4.0 K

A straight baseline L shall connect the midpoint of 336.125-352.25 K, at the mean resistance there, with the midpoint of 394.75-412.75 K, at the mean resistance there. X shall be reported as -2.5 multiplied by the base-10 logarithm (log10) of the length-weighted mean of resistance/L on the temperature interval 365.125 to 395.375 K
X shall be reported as 0.172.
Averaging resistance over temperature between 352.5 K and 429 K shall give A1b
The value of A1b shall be 11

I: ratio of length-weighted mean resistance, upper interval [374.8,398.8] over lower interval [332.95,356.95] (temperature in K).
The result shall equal 0.68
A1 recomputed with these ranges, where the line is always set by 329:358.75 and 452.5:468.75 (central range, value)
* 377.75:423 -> 8.75 K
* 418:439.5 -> 1.25 K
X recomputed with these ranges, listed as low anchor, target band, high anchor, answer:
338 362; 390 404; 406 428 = 0.25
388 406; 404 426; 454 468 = -0.13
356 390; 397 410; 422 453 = 0.08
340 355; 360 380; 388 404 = 0.06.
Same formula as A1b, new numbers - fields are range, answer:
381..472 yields 11.1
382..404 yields 9.59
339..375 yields 12.9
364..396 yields 10.1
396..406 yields 10.1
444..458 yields 11.6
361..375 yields 11.7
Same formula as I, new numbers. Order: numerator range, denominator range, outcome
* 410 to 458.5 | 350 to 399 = 1.06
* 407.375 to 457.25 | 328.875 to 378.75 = 0.89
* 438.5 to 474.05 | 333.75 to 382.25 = 0.93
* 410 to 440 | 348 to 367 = 0.89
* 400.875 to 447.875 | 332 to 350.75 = 0.81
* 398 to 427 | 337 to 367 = 0.84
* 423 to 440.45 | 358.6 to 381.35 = 1.02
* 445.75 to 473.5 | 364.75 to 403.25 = 1.16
